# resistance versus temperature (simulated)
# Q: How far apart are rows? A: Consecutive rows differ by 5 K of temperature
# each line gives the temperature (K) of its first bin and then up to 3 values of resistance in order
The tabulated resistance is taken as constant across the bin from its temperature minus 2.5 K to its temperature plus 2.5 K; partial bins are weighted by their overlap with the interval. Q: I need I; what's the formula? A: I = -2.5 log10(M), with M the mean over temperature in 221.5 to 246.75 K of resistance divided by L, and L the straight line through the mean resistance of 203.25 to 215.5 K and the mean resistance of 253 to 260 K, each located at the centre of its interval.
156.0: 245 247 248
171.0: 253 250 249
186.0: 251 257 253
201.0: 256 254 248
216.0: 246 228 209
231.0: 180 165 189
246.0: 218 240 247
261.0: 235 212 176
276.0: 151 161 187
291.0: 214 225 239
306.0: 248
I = 0.27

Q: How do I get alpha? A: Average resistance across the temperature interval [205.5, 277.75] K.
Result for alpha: 213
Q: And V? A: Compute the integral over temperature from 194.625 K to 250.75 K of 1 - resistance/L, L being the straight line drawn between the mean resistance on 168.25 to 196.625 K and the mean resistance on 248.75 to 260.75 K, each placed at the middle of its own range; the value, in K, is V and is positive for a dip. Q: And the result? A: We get 5.5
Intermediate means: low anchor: 252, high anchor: 242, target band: 222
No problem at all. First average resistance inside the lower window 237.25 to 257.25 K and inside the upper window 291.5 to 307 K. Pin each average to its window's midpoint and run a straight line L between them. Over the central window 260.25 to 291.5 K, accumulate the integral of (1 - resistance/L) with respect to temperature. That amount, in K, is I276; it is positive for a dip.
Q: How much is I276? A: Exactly 5.5 K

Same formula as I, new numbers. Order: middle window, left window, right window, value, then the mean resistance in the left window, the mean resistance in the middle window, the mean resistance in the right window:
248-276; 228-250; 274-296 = -0.147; 192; 216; 184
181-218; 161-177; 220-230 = -0.105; 250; 252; 211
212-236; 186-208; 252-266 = 0.162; 255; 212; 236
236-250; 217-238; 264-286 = -0.049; 200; 201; 176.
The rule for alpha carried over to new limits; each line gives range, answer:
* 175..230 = 244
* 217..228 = 223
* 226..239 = 180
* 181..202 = 254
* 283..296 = 204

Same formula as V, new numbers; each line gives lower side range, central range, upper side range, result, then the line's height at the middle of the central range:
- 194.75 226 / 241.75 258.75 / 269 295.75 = -1.7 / 210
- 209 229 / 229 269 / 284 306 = 2.8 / 227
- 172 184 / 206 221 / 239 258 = -0.5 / 237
